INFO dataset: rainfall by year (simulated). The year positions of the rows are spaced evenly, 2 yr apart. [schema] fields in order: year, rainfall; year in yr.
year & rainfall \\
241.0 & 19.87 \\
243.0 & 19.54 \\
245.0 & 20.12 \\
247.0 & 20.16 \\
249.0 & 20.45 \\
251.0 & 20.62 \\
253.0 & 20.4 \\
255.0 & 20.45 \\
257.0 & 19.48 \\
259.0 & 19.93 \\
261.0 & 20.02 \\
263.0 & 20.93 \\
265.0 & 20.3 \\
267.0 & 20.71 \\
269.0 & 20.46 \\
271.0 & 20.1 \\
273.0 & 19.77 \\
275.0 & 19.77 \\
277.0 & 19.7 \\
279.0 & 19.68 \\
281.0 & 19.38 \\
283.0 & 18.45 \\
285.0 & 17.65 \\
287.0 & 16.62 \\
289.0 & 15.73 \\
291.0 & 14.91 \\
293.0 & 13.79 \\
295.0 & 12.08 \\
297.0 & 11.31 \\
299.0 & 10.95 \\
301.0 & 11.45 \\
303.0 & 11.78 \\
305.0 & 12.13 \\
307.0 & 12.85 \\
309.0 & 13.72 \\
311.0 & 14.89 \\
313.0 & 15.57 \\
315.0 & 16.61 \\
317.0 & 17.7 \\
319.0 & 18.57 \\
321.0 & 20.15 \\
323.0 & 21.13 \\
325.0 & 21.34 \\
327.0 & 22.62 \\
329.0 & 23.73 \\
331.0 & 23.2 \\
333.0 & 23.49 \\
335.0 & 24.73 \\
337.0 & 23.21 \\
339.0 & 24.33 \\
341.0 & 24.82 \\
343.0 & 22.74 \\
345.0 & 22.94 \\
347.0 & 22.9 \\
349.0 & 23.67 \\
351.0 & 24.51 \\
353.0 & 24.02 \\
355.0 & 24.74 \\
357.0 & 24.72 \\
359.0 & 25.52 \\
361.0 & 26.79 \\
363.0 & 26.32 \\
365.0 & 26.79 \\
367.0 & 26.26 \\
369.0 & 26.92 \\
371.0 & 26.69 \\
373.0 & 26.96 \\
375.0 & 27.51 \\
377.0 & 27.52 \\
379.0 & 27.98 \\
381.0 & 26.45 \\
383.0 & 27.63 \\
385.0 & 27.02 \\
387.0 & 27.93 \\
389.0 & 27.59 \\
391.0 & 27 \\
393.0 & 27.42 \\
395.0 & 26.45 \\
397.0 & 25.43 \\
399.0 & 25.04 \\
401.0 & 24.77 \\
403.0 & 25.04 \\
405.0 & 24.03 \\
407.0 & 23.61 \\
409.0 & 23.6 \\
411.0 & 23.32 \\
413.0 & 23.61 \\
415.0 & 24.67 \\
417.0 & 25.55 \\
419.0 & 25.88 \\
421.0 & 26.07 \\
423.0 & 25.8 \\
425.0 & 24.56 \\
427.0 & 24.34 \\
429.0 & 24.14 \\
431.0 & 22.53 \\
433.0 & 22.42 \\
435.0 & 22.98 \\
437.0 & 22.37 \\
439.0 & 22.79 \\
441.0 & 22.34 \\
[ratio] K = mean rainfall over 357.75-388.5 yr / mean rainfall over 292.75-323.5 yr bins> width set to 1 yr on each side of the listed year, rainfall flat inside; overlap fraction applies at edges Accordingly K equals 1.85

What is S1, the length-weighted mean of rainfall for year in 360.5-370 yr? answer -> 26.6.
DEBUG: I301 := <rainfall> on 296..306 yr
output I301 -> 11.5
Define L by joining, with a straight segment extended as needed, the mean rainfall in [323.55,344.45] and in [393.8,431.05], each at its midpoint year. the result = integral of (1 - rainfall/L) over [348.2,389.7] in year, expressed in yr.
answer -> -4.1 yr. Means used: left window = 23.4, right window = 24.7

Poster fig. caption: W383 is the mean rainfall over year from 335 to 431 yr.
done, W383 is 25.4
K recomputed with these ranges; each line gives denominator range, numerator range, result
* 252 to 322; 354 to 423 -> 1.52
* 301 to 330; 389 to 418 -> 1.46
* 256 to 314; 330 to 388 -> 1.53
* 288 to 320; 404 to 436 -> 1.73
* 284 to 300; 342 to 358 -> 1.68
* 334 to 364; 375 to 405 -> 1.09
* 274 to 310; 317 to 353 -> 1.50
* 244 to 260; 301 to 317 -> 0.69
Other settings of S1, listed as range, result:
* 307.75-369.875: 22.5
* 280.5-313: 14.2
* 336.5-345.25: 23.7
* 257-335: 17.8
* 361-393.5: 27.1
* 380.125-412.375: 25.7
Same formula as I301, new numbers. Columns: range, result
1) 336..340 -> 23.8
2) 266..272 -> 20.4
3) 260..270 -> 20.5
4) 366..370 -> 26.6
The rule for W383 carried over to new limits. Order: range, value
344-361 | 24.3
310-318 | 16.2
